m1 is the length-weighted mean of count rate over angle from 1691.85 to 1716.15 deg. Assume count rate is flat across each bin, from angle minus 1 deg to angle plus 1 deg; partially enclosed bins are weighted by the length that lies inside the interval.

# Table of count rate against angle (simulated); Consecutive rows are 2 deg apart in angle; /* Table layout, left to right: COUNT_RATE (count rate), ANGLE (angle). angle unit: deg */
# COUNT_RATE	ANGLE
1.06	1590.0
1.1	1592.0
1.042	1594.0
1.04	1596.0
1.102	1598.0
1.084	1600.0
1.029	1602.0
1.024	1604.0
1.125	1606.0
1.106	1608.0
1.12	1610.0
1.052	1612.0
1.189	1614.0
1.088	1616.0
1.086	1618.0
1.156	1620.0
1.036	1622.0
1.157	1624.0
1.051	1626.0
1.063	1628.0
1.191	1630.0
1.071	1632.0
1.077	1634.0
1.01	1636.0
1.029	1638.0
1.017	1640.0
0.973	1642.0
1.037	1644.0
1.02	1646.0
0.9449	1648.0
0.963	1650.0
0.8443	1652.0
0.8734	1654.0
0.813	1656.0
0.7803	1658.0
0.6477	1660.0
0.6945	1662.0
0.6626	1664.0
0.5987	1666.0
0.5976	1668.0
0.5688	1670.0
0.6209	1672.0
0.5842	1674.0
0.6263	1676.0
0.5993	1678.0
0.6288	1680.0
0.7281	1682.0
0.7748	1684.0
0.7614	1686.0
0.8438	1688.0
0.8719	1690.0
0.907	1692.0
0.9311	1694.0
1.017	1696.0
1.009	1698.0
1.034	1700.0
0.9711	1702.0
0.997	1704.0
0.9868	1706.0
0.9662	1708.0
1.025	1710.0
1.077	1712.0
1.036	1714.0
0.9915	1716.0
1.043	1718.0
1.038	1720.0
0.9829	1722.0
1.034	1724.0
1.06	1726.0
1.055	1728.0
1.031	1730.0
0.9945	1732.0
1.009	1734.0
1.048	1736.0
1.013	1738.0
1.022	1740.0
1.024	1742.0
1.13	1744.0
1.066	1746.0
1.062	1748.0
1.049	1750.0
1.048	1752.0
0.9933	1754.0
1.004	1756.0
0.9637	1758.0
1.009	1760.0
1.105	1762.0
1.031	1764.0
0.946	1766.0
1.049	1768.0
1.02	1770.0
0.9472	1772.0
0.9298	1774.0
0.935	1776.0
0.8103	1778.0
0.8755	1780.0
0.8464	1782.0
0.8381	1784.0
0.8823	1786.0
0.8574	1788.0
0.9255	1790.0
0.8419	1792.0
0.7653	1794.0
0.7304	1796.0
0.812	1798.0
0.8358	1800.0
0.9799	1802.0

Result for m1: 0.999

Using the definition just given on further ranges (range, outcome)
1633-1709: 0.842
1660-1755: 0.908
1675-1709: 0.862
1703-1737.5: 1.02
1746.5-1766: 1.03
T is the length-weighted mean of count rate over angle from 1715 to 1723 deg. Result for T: 1.01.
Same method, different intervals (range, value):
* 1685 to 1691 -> 0.826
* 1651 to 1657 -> 0.844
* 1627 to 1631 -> 1.13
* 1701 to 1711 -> 0.989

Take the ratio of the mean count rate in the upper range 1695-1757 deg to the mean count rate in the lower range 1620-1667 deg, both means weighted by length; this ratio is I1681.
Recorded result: 1.1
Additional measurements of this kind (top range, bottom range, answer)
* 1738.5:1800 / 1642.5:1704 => 1.18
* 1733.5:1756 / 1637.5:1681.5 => 1.34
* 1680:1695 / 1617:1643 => 0.76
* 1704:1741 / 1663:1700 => 1.37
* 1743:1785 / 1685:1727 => 1.00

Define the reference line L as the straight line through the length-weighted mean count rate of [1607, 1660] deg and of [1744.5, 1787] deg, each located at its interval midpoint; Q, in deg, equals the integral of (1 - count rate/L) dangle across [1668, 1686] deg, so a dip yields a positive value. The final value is 6.4 deg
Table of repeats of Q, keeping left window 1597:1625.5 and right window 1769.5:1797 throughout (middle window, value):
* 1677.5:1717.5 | 2.7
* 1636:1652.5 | 1.1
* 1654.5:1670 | 5.2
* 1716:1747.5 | -3.3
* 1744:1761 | -2.3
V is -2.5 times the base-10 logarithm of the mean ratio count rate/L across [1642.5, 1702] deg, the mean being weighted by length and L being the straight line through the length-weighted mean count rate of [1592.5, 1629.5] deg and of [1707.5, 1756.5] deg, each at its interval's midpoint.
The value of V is 0.31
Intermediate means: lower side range 1.09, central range 0.797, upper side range 1.03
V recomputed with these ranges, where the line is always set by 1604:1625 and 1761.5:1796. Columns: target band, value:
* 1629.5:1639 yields 0.014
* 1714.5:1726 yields -0.046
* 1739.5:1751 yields -0.119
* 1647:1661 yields 0.255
